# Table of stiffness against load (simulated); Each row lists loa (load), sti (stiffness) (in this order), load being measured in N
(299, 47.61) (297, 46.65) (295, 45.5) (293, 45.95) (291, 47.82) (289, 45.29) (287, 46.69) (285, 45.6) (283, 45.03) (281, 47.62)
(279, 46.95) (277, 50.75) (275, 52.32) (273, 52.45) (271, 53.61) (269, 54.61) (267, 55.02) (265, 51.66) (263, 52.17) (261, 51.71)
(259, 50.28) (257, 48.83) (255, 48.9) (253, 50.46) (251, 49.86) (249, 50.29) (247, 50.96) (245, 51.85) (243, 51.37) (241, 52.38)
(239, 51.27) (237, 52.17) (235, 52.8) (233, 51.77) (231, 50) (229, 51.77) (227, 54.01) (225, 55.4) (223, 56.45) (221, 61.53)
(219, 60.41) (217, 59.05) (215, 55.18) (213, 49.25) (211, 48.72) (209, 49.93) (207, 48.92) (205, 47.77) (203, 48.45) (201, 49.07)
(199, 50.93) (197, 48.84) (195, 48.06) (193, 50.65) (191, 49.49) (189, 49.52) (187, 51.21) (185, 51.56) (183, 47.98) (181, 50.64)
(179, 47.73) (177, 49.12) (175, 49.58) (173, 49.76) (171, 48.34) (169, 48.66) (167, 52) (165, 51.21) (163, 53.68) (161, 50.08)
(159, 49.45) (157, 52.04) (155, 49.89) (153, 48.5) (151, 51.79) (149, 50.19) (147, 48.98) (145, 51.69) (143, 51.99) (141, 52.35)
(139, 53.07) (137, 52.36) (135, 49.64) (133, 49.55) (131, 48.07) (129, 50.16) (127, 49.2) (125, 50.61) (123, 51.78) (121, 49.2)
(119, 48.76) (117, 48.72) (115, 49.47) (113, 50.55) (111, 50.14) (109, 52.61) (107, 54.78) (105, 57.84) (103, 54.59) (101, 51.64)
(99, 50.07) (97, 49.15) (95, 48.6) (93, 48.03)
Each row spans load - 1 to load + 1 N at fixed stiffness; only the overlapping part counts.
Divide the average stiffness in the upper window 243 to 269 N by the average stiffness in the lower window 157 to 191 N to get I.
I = 1.02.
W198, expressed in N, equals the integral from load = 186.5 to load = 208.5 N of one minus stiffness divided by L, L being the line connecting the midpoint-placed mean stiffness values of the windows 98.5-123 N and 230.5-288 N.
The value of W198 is 0.7 N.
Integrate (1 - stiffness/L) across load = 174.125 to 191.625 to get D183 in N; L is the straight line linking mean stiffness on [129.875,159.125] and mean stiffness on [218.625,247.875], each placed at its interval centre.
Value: 0.75 N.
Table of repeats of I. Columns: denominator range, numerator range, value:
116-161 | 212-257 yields 1.05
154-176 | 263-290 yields 0.99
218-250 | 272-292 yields 0.90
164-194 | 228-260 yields 1.02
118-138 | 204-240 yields 1.06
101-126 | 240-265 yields 0.98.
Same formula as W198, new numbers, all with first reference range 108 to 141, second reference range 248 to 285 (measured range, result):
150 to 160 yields 0.0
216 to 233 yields -1.8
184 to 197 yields 0.1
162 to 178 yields 0.0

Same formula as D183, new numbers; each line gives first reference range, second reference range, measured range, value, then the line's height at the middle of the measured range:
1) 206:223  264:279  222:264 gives 1.37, 53.4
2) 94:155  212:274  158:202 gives 1.60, 51.8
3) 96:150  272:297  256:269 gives -1.02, 48.1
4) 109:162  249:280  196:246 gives -1.38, 51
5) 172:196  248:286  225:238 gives -0.59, 50.1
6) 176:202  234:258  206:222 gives -1.25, 50.2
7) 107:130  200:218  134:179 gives -0.10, 50.5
